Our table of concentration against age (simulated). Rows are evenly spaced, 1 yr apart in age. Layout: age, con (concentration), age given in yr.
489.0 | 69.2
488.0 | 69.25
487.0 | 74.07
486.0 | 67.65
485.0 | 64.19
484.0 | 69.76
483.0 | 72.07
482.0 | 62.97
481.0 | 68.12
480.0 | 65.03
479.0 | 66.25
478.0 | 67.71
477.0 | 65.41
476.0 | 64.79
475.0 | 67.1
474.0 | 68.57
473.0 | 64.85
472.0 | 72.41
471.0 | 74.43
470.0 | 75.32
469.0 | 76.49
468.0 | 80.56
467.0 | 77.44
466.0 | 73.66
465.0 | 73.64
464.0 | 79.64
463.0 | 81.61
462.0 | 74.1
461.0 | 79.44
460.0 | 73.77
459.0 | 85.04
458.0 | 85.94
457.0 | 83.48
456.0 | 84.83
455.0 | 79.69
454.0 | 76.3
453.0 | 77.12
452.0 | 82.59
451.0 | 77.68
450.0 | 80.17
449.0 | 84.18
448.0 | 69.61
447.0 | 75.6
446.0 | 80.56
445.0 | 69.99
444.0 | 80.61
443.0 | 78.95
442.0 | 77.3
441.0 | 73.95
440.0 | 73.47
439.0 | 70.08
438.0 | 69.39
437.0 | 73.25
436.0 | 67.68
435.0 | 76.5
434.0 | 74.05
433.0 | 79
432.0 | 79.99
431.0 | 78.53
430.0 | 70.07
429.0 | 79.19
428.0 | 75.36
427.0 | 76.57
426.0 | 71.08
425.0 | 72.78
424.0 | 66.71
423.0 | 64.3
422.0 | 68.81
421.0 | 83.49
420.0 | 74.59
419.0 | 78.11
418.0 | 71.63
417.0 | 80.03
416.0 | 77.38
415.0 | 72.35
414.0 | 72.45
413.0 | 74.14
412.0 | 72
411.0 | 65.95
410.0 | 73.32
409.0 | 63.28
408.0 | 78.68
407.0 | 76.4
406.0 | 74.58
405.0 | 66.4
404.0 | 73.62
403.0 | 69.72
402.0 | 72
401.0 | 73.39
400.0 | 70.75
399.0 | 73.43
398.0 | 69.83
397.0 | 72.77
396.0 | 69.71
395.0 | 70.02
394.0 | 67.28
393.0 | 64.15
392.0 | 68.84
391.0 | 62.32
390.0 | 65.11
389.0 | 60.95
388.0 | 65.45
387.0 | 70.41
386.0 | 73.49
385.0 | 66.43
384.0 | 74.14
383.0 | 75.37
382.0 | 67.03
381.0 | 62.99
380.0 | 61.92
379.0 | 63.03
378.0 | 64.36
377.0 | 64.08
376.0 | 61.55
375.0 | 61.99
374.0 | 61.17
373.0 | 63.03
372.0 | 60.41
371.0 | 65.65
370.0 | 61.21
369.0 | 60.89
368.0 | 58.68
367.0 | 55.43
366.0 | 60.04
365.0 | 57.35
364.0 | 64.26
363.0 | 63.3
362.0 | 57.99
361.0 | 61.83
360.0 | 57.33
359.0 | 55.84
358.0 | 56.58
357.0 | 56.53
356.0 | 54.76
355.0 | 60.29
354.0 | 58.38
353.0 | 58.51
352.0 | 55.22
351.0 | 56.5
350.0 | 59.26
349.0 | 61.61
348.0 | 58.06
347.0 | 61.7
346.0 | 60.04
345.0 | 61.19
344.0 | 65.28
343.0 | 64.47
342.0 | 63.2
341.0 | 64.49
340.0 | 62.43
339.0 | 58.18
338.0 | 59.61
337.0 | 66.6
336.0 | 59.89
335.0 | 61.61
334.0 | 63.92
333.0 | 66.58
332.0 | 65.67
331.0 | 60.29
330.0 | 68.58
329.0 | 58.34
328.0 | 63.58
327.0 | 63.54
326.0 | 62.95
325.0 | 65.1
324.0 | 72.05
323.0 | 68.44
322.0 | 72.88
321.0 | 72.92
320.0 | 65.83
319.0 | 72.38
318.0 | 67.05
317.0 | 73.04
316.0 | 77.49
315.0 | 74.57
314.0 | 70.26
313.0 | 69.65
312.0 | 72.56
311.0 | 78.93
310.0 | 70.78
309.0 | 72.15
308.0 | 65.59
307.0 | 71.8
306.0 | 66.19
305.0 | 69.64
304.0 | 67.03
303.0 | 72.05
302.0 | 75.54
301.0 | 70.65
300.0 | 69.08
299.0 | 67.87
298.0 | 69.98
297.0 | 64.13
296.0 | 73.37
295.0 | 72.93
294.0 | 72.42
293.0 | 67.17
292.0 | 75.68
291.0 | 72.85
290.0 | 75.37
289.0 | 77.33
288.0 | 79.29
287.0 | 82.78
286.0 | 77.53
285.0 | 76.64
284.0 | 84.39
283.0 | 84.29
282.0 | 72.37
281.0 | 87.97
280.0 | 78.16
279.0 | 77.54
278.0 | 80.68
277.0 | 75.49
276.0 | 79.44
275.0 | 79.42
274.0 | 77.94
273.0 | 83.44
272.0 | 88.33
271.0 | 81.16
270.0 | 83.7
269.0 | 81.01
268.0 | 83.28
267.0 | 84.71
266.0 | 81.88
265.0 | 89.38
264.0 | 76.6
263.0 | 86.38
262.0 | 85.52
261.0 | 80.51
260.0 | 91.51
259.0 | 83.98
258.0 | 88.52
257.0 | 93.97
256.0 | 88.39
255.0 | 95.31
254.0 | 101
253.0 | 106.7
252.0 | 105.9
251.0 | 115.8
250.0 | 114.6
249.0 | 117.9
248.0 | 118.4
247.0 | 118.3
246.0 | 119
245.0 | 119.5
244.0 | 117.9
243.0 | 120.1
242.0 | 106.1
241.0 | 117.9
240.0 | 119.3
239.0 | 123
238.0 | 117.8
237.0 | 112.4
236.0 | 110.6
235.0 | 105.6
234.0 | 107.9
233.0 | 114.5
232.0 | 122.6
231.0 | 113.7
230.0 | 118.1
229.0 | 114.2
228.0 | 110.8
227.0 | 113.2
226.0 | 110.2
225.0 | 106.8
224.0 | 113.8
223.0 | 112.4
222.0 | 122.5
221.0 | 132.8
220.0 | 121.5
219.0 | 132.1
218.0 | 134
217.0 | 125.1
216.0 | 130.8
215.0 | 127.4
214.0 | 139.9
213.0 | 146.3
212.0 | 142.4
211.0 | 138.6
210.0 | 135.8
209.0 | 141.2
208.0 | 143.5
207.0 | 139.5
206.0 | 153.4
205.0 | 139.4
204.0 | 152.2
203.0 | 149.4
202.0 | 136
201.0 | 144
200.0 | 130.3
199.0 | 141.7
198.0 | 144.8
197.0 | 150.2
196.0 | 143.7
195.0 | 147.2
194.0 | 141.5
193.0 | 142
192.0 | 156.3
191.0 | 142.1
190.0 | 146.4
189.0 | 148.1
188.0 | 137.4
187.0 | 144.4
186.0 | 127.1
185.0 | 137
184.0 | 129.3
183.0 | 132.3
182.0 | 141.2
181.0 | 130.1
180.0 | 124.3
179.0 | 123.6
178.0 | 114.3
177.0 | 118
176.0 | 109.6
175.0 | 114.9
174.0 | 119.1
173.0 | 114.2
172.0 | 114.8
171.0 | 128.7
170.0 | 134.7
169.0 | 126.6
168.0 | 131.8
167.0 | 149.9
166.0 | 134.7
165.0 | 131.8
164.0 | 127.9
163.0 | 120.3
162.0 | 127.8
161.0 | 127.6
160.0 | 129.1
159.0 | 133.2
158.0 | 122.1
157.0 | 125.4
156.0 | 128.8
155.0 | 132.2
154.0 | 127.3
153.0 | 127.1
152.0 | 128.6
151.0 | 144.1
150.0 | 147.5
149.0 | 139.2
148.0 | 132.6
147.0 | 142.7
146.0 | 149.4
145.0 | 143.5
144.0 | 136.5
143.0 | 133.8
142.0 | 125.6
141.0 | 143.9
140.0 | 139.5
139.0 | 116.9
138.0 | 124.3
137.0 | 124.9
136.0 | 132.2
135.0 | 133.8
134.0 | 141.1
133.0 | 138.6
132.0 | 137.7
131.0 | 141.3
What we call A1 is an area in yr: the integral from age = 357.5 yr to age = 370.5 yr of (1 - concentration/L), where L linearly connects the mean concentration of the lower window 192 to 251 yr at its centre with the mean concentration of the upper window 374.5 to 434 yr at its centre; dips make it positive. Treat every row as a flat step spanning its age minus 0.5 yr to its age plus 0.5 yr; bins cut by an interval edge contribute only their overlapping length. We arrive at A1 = 3.74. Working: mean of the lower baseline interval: 127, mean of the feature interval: 59.3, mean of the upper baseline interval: 70.8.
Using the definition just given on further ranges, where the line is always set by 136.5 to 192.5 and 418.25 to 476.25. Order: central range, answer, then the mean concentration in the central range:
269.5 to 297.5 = 7.8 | 77.9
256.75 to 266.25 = 2.3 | 85.7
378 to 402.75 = 5.3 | 68.3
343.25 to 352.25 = 3.3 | 60.1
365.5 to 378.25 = 4.1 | 61.4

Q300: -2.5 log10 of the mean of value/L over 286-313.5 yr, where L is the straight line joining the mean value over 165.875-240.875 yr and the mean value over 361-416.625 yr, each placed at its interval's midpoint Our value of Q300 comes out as 0.326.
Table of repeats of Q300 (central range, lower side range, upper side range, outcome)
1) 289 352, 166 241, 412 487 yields 0.47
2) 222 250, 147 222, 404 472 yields 0.07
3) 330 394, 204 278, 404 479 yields 0.38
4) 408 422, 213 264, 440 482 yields 0.13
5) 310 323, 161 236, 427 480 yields 0.41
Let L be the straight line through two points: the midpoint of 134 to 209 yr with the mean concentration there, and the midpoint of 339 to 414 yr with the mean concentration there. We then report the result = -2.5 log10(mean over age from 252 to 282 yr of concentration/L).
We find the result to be 0.19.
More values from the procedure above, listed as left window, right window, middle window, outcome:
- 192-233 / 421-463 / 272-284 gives 0.41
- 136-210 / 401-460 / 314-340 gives 0.43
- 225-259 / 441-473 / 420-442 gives 0.11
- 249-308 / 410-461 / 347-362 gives 0.33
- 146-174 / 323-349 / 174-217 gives -0.17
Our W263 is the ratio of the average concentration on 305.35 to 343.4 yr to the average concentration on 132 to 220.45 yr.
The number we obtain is 0.5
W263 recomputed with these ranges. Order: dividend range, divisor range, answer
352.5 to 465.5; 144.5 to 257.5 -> 0.55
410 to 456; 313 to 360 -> 1.18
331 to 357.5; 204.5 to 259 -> 0.51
